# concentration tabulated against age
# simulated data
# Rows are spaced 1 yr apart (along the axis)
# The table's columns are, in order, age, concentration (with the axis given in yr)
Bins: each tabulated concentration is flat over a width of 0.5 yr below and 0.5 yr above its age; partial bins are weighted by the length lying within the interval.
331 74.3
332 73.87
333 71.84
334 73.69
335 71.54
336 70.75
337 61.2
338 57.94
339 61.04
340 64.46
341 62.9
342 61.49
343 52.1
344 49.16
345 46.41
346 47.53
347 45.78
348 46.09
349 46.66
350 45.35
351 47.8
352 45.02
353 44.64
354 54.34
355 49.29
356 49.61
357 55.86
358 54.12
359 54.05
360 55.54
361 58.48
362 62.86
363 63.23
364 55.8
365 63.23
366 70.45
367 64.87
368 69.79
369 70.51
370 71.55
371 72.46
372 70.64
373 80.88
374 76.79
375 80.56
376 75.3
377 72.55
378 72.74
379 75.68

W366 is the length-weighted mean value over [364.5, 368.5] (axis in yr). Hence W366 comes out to 67.1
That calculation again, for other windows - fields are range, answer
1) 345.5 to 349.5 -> 46.5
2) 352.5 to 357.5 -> 50.7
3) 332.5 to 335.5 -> 72.4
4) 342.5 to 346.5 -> 48.8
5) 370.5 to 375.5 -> 76.3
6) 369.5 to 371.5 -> 72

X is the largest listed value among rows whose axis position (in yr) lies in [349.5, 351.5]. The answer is 47.8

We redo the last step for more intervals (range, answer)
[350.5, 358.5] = 55.86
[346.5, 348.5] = 46.09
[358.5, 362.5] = 62.86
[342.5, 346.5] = 52.1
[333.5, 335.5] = 73.69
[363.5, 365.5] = 63.23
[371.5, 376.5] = 80.88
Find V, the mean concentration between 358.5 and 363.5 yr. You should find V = 58.8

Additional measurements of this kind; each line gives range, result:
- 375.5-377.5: 73.9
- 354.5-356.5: 49.5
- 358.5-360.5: 54.8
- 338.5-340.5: 62.8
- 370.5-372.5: 71.5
